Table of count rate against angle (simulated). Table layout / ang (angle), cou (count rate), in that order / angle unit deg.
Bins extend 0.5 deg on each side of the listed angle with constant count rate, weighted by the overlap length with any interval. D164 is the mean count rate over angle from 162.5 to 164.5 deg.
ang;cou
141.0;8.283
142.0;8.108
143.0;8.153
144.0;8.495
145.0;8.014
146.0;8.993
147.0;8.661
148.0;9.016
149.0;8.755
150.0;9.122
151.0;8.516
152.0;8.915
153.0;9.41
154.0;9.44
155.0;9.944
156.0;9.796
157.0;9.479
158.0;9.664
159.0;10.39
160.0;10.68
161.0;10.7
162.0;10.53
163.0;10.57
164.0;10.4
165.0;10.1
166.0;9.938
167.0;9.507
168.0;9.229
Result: 10.5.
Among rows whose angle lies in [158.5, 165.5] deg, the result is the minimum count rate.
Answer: 10.1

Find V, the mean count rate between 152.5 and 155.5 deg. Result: 9.6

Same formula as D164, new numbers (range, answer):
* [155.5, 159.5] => 9.83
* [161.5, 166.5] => 10.3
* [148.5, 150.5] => 8.94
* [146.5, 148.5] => 8.84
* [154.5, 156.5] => 9.87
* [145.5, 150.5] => 8.91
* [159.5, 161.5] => 10.7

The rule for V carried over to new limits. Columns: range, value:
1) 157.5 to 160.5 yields 10.2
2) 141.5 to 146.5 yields 8.35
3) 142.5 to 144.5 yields 8.32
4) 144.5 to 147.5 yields 8.56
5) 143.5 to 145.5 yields 8.25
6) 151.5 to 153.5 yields 9.16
